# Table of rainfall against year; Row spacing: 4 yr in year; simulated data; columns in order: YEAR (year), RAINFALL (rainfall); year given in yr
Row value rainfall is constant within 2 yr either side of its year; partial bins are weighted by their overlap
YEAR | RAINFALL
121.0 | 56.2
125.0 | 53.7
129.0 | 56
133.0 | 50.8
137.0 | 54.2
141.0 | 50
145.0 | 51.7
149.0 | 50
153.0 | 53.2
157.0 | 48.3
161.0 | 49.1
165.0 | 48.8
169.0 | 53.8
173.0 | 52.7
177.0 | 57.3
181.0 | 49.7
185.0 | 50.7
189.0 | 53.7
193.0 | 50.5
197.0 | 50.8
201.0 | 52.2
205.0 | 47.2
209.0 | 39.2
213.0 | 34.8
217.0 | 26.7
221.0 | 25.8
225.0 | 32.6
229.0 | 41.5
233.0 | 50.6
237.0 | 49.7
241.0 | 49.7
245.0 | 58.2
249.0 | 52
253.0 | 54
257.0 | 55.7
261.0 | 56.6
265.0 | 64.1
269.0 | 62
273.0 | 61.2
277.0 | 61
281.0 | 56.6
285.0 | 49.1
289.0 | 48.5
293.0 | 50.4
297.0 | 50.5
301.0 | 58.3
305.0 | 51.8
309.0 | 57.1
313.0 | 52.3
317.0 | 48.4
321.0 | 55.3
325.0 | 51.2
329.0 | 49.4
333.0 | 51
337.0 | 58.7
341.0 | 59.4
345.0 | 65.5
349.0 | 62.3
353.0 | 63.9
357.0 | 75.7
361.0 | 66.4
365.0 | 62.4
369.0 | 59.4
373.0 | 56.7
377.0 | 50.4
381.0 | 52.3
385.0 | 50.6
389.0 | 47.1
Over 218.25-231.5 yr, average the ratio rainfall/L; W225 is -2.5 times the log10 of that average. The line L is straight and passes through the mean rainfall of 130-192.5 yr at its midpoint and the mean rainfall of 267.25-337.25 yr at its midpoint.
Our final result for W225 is 0.489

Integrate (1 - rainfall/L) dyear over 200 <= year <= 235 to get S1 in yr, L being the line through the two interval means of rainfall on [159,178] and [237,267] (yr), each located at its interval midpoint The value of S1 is 9.99 yr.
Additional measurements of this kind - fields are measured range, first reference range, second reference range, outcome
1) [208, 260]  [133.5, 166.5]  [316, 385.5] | 9.3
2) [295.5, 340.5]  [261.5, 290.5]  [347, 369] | 6.1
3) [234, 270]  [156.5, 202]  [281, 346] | -2.0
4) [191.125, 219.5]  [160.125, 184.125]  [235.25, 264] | 5.4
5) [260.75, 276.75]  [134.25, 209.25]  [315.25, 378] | -1.8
